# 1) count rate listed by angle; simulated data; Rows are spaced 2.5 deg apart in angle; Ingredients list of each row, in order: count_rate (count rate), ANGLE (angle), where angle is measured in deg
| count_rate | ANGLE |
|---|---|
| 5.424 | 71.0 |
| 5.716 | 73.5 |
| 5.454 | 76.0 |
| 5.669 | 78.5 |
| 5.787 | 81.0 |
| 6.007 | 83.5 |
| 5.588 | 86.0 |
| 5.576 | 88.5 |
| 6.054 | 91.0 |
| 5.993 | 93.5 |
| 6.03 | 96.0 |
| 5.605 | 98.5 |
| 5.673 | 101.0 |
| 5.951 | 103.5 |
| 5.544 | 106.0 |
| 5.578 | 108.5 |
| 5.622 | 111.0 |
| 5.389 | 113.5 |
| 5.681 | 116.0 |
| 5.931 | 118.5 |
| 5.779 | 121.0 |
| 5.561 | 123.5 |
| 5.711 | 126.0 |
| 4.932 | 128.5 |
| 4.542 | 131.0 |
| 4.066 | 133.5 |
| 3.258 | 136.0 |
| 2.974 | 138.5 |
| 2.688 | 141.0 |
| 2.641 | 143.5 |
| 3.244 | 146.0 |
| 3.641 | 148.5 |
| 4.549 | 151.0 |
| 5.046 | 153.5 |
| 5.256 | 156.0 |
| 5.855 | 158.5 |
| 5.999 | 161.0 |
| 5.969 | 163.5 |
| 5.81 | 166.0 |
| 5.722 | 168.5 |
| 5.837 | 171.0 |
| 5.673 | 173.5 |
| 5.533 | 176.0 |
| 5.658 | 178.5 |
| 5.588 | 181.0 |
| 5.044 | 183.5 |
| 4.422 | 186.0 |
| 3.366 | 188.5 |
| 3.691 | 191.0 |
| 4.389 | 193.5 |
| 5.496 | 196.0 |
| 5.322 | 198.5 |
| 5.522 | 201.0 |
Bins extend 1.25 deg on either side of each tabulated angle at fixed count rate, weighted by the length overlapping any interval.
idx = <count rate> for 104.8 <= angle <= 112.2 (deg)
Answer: 5.58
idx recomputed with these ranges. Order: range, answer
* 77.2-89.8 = 5.73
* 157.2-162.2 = 5.92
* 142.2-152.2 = 3.51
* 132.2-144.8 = 3.13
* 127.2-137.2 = 4.21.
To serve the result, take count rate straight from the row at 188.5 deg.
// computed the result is 3.366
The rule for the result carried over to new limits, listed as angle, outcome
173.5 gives 5.673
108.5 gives 5.578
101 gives 5.673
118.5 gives 5.931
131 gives 4.542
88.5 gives 5.576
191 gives 3.691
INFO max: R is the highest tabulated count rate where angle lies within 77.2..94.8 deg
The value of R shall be 6.054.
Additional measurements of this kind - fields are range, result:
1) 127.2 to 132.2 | 4.932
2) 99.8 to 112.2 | 5.951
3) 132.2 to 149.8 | 4.066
